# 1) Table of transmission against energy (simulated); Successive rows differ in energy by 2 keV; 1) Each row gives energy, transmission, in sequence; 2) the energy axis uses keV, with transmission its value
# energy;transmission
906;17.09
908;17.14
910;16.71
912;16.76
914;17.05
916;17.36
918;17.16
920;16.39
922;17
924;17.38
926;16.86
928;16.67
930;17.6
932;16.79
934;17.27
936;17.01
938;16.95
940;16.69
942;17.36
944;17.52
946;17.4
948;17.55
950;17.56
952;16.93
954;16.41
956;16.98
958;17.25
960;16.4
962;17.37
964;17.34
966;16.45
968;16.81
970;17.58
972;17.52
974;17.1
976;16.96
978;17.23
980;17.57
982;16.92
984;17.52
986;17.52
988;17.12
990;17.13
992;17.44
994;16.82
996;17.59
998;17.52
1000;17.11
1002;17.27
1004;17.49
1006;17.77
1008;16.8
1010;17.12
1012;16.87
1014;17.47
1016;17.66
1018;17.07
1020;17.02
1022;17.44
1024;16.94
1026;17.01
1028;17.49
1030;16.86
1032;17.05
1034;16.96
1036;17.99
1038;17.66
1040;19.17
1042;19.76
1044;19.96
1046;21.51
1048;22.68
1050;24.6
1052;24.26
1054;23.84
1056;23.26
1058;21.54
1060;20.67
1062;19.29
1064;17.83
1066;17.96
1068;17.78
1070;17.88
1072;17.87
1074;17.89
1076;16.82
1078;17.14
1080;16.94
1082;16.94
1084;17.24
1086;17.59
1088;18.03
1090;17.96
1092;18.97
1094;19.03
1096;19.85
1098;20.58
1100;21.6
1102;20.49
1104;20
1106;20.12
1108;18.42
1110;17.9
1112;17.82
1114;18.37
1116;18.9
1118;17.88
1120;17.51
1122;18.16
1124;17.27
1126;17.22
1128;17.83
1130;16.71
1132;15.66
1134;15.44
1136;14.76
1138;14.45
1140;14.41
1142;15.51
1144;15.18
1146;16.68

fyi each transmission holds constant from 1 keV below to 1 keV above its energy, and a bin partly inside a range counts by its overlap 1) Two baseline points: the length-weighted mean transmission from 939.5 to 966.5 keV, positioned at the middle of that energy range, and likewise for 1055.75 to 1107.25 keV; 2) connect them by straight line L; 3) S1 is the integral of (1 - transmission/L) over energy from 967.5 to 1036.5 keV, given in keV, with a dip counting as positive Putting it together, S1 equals 2.0 keV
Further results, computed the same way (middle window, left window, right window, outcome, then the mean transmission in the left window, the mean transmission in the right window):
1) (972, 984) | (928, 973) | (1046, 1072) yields 0.6 keV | 17.1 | 20.9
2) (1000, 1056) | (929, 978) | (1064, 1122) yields -2.8 keV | 17.1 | 18.4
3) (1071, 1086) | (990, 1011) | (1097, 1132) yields 0.7 keV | 17.3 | 18.5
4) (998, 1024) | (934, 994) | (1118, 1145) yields -0.6 keV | 17.2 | 16.2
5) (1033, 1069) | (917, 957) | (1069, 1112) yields -4.4 keV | 17.1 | 18.5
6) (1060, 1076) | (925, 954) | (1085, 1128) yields 0.2 keV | 17.1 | 18.7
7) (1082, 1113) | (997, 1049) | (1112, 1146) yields -3.6 keV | 17.9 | 16.6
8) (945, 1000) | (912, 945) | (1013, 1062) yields 2.5 keV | 17.1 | 19.4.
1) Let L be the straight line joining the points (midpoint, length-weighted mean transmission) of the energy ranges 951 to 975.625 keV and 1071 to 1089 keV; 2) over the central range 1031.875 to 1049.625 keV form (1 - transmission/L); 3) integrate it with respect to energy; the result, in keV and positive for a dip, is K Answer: -2.3 keV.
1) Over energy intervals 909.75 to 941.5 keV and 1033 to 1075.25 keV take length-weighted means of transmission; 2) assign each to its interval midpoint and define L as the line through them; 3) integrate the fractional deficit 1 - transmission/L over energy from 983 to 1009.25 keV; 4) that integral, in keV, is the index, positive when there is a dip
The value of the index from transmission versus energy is 1.9 keV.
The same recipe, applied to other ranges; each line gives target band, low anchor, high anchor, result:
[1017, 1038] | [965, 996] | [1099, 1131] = 0.53 keV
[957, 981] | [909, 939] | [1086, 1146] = 0.07 keV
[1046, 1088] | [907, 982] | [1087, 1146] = -4.65 keV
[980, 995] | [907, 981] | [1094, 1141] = 0.05 keV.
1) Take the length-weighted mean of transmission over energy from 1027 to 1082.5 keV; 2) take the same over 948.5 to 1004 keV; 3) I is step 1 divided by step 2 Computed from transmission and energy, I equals 1.12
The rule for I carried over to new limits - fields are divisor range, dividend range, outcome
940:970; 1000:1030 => 1.01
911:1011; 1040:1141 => 1.09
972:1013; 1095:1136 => 1.06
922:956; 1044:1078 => 1.18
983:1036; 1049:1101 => 1.12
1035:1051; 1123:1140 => 0.79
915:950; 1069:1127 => 1.07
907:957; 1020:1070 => 1.14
